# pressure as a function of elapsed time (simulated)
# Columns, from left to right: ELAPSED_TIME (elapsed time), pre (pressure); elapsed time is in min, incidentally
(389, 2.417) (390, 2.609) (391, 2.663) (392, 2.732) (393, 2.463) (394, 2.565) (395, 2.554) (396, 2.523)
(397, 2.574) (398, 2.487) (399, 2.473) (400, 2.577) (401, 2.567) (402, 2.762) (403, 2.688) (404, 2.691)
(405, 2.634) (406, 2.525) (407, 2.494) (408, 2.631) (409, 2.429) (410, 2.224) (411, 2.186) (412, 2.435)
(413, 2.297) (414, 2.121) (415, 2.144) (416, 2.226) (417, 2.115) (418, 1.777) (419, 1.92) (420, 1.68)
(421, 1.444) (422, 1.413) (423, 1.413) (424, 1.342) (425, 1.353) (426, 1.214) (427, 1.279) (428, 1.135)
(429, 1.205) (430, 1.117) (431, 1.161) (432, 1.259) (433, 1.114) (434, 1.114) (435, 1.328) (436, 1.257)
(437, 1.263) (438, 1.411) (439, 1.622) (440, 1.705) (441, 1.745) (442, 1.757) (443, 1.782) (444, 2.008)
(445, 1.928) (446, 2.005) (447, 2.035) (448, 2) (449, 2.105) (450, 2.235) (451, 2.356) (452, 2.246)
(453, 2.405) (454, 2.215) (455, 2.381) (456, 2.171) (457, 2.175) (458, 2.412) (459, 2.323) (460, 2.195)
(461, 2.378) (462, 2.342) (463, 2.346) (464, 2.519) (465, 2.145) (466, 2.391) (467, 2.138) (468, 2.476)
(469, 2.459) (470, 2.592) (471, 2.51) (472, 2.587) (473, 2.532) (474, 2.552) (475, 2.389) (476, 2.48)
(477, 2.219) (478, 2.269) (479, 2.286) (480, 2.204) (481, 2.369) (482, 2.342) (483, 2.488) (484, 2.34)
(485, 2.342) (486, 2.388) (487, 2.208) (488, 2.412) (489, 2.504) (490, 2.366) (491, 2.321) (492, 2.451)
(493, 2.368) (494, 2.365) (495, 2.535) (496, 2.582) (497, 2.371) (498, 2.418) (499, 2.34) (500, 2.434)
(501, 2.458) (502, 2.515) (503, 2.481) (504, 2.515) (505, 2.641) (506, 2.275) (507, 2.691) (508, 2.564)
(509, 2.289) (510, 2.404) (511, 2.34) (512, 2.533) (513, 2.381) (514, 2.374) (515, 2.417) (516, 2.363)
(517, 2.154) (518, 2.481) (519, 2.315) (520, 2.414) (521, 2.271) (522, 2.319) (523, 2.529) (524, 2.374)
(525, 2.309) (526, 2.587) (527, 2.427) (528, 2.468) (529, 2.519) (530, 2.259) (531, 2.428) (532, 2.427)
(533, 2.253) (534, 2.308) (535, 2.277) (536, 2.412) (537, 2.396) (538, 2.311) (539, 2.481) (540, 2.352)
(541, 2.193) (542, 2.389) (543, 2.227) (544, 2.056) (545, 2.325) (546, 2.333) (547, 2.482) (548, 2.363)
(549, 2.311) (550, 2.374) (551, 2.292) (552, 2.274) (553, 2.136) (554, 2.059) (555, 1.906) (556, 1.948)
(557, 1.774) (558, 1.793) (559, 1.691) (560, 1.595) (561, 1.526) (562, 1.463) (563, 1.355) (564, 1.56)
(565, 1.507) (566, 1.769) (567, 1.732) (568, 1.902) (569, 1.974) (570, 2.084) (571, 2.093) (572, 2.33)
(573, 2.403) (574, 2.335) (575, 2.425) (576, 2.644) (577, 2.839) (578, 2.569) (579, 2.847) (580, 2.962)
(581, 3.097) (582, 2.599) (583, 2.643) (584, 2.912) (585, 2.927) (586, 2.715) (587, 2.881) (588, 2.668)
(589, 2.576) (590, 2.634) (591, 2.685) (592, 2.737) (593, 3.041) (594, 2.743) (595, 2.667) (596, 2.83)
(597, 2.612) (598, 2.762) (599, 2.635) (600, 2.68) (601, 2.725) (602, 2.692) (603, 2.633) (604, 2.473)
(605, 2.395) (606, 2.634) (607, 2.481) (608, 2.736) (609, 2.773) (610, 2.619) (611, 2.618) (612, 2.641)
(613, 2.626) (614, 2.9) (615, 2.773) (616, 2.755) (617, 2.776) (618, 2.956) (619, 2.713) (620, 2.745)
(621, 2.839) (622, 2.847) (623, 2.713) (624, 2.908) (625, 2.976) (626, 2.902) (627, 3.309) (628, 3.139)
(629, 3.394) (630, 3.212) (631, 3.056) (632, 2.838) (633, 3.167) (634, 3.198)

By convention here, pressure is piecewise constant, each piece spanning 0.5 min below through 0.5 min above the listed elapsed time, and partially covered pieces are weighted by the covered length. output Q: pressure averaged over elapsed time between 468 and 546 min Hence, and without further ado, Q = 2.4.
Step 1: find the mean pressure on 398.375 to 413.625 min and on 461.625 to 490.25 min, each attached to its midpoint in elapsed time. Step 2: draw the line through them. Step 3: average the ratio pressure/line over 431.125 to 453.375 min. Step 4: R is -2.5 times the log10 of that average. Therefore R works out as 0.36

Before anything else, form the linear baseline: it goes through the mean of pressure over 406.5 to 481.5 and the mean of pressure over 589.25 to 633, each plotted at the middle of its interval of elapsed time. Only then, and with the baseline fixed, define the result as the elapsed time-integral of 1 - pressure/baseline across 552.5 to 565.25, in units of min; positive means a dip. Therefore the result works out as 4.1 min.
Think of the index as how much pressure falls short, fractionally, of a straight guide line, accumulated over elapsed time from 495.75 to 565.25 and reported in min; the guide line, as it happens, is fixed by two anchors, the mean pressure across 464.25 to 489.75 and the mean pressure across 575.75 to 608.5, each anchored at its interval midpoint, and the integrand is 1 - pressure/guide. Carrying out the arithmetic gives 7.4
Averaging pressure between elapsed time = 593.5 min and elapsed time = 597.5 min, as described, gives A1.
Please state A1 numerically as 2.71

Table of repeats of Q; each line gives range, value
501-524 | 2.42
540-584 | 2.18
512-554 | 2.35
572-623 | 2.7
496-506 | 2.46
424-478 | 1.96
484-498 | 2.4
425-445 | 1.41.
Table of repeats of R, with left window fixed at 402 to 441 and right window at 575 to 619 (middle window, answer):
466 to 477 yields -0.20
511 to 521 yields -0.04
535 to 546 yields 0.05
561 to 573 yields 0.38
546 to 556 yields 0.11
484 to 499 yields -0.11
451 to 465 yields -0.17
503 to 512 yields -0.10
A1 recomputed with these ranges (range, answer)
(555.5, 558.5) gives 1.84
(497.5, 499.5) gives 2.38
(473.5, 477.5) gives 2.41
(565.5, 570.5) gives 1.89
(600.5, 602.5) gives 2.71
